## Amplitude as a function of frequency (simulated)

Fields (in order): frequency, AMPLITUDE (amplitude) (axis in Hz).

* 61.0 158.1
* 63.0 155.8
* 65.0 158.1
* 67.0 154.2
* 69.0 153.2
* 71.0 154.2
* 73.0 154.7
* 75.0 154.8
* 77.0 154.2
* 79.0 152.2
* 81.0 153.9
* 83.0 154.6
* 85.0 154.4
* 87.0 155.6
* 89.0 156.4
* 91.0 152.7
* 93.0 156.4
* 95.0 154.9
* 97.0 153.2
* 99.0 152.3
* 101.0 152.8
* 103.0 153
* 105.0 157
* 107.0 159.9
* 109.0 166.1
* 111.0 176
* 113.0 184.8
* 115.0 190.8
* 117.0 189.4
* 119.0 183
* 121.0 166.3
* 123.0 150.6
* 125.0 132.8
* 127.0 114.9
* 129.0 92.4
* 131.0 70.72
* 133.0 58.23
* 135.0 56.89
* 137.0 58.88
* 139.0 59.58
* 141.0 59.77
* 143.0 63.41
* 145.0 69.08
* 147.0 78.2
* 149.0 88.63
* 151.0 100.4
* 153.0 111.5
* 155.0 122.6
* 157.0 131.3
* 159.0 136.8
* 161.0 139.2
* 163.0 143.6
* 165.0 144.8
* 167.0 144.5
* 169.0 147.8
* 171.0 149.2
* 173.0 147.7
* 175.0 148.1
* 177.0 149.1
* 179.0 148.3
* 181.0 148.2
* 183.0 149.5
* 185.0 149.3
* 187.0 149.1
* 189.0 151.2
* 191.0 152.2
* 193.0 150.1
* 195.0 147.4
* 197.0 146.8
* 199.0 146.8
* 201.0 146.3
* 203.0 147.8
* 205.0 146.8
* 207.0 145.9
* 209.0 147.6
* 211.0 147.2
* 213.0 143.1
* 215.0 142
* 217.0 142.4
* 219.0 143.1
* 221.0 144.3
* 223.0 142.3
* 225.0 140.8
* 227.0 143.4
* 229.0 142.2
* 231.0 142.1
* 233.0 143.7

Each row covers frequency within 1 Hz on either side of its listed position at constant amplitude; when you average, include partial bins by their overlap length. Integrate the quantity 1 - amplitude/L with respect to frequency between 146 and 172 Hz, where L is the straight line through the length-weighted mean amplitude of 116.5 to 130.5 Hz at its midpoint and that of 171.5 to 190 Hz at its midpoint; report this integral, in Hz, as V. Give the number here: 3.67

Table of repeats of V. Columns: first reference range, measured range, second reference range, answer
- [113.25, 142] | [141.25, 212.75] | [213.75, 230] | -2.5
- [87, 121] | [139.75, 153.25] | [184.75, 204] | 6.7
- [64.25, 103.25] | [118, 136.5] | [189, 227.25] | 4.8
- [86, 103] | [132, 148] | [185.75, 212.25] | 9.3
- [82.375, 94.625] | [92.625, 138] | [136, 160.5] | -4.4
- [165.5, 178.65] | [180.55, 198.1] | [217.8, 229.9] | -0.4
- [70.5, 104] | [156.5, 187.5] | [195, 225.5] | 0.5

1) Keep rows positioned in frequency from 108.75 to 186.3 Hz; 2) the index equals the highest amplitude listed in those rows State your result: 190.8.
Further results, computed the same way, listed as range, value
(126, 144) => 114.9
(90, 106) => 157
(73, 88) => 155.6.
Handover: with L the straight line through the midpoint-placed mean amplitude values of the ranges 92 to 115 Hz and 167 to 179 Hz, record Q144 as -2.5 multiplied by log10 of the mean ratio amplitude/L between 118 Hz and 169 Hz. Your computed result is 0.384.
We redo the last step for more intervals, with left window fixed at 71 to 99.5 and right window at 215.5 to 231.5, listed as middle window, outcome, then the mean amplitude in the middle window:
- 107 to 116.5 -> -0.17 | 178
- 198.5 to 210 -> -0.02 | 147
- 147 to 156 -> 0.40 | 103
